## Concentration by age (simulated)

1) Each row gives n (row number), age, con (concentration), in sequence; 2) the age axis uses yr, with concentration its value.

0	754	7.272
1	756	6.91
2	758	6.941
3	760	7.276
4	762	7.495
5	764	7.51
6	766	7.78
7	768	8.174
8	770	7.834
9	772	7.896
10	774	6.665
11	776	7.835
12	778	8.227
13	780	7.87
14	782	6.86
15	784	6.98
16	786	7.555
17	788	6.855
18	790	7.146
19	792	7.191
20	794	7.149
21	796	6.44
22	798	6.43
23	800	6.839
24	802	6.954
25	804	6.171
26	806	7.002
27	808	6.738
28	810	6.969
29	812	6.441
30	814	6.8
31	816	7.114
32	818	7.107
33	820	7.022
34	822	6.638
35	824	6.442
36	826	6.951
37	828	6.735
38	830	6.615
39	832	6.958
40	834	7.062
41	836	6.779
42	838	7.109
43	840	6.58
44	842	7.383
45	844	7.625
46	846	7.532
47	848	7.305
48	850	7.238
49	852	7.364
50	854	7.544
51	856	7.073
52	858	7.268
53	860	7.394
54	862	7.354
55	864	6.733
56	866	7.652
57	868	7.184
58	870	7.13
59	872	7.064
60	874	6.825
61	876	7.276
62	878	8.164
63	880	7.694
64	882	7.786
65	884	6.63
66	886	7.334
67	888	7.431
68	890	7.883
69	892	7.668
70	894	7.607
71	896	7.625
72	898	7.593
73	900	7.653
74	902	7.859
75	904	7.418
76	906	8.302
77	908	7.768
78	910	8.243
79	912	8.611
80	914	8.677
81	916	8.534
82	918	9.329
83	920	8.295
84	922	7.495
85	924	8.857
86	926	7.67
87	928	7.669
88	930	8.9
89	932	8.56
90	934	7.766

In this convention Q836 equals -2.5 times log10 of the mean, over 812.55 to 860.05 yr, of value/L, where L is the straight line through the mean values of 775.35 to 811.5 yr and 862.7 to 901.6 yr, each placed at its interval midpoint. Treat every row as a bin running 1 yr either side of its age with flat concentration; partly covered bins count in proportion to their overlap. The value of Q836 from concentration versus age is 0.03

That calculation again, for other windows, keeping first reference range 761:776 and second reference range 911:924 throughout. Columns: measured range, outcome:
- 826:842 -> 0.168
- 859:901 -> 0.122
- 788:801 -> 0.137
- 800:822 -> 0.157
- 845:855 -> 0.101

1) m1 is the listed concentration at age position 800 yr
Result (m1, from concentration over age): 6.839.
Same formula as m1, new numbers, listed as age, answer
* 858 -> 7.268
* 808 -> 6.738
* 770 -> 7.834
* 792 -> 7.191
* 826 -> 6.951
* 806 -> 7.002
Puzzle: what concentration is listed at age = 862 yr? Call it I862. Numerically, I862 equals 7.354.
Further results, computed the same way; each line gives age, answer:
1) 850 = 7.238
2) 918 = 9.329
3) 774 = 6.665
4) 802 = 6.954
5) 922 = 7.495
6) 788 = 6.855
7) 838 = 7.109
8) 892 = 7.668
